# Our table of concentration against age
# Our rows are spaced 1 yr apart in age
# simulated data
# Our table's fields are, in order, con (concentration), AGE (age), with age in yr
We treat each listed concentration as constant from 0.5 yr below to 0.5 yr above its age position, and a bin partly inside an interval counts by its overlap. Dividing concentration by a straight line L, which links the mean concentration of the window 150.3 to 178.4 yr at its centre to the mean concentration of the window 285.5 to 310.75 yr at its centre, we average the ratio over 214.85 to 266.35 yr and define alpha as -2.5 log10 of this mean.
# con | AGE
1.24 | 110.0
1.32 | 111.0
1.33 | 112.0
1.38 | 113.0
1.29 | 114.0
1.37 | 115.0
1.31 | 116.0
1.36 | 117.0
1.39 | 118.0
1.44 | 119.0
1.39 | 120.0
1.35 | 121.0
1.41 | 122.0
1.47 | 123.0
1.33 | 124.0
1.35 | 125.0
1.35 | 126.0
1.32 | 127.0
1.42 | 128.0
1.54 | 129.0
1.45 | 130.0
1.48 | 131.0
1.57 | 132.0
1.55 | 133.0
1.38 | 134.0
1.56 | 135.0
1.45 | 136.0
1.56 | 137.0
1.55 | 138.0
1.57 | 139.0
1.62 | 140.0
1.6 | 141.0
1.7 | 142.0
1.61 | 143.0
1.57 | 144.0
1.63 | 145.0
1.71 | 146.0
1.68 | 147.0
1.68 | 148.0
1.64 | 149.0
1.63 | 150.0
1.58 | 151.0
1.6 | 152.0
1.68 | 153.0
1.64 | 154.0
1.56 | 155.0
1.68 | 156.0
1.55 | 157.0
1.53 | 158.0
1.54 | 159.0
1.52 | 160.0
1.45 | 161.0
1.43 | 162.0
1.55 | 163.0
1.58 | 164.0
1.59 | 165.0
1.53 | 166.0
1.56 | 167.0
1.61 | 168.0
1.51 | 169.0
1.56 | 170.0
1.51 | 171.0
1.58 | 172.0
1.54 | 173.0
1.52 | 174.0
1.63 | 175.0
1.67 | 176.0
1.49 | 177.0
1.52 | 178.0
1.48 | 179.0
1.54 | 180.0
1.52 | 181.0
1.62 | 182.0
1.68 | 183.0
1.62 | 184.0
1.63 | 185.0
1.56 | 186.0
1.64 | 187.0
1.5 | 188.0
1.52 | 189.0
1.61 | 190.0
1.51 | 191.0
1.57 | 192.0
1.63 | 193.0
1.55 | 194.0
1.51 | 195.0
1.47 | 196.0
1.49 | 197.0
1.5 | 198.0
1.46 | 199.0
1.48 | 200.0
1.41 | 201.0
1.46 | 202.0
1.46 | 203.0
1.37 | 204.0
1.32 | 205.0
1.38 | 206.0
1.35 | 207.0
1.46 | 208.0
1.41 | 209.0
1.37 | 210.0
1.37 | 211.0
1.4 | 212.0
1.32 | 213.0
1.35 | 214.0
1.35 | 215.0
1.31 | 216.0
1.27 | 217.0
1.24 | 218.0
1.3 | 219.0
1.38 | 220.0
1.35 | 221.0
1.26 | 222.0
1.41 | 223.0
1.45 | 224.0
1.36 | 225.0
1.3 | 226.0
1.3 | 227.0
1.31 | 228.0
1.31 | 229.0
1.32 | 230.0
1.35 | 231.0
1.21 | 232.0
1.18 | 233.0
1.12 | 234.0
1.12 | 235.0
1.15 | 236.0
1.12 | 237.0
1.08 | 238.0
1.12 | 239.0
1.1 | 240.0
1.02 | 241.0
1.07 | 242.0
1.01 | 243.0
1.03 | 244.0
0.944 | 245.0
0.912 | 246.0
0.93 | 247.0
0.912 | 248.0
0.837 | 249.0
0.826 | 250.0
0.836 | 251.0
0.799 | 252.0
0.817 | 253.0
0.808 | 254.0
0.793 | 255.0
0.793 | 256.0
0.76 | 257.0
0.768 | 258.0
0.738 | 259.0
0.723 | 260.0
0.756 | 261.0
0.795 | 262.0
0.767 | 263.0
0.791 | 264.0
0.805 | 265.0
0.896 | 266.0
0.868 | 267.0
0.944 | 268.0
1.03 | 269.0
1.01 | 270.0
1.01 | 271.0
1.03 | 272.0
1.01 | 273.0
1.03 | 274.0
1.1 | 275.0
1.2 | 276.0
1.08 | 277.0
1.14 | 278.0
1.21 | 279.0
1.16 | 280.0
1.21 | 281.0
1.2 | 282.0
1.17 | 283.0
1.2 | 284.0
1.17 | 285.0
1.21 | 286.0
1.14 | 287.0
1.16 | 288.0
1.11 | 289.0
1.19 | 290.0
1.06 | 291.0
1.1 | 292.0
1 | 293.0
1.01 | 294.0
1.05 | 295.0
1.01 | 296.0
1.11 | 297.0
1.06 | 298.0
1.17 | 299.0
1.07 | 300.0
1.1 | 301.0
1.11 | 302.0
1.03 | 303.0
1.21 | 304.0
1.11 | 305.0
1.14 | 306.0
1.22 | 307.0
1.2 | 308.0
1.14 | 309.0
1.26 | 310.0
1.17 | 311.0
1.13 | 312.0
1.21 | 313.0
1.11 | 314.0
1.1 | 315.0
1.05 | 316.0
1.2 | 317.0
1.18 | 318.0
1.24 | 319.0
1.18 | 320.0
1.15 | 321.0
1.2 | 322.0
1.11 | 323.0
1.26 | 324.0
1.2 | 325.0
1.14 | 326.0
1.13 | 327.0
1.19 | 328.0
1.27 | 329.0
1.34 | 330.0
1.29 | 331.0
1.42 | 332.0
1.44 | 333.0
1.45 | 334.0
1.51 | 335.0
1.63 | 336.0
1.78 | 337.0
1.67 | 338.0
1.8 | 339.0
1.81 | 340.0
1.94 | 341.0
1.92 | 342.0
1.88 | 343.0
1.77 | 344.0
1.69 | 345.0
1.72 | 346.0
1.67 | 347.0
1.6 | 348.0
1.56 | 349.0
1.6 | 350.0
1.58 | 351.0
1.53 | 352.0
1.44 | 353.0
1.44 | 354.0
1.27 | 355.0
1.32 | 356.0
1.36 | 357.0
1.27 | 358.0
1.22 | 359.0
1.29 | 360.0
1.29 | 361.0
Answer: 0.24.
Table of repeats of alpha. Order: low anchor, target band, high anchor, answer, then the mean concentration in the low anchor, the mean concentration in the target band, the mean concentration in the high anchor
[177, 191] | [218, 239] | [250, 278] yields -0.064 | 1.57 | 1.26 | 0.891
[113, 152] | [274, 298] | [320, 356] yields 0.305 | 1.5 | 1.13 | 1.49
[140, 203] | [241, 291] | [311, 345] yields 0.435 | 1.57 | 0.975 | 1.39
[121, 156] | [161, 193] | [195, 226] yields -0.074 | 1.54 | 1.56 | 1.38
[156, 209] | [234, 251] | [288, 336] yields 0.328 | 1.52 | 1.01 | 1.18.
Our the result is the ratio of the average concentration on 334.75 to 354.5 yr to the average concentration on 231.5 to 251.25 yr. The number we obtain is 1.63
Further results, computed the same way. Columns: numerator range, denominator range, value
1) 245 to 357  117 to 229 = 0.79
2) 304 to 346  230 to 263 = 1.43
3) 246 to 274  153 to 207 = 0.56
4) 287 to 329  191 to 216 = 0.79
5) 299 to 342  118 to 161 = 0.84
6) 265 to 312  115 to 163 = 0.73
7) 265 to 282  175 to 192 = 0.67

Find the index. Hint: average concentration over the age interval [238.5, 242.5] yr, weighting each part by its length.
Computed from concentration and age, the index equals 1.08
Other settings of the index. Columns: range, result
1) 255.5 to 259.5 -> 0.765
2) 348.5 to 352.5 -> 1.57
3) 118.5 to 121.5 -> 1.39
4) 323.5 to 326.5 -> 1.2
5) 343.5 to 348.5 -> 1.69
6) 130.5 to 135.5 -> 1.51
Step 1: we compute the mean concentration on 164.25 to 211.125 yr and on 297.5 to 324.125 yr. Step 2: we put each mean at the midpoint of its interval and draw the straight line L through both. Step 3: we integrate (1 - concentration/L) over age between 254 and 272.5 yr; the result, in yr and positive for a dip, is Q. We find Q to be 6.35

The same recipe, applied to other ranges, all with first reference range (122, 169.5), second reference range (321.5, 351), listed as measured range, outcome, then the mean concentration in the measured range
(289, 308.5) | 5.4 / 1.1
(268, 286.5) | 5.0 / 1.12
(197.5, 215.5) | 1.6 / 1.4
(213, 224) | 1.5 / 1.33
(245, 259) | 6.4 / 0.831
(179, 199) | -0.2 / 1.56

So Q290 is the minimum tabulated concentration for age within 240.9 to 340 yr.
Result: 0.723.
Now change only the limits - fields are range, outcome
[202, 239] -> 1.08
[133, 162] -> 1.38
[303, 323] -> 1.03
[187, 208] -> 1.32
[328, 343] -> 1.19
